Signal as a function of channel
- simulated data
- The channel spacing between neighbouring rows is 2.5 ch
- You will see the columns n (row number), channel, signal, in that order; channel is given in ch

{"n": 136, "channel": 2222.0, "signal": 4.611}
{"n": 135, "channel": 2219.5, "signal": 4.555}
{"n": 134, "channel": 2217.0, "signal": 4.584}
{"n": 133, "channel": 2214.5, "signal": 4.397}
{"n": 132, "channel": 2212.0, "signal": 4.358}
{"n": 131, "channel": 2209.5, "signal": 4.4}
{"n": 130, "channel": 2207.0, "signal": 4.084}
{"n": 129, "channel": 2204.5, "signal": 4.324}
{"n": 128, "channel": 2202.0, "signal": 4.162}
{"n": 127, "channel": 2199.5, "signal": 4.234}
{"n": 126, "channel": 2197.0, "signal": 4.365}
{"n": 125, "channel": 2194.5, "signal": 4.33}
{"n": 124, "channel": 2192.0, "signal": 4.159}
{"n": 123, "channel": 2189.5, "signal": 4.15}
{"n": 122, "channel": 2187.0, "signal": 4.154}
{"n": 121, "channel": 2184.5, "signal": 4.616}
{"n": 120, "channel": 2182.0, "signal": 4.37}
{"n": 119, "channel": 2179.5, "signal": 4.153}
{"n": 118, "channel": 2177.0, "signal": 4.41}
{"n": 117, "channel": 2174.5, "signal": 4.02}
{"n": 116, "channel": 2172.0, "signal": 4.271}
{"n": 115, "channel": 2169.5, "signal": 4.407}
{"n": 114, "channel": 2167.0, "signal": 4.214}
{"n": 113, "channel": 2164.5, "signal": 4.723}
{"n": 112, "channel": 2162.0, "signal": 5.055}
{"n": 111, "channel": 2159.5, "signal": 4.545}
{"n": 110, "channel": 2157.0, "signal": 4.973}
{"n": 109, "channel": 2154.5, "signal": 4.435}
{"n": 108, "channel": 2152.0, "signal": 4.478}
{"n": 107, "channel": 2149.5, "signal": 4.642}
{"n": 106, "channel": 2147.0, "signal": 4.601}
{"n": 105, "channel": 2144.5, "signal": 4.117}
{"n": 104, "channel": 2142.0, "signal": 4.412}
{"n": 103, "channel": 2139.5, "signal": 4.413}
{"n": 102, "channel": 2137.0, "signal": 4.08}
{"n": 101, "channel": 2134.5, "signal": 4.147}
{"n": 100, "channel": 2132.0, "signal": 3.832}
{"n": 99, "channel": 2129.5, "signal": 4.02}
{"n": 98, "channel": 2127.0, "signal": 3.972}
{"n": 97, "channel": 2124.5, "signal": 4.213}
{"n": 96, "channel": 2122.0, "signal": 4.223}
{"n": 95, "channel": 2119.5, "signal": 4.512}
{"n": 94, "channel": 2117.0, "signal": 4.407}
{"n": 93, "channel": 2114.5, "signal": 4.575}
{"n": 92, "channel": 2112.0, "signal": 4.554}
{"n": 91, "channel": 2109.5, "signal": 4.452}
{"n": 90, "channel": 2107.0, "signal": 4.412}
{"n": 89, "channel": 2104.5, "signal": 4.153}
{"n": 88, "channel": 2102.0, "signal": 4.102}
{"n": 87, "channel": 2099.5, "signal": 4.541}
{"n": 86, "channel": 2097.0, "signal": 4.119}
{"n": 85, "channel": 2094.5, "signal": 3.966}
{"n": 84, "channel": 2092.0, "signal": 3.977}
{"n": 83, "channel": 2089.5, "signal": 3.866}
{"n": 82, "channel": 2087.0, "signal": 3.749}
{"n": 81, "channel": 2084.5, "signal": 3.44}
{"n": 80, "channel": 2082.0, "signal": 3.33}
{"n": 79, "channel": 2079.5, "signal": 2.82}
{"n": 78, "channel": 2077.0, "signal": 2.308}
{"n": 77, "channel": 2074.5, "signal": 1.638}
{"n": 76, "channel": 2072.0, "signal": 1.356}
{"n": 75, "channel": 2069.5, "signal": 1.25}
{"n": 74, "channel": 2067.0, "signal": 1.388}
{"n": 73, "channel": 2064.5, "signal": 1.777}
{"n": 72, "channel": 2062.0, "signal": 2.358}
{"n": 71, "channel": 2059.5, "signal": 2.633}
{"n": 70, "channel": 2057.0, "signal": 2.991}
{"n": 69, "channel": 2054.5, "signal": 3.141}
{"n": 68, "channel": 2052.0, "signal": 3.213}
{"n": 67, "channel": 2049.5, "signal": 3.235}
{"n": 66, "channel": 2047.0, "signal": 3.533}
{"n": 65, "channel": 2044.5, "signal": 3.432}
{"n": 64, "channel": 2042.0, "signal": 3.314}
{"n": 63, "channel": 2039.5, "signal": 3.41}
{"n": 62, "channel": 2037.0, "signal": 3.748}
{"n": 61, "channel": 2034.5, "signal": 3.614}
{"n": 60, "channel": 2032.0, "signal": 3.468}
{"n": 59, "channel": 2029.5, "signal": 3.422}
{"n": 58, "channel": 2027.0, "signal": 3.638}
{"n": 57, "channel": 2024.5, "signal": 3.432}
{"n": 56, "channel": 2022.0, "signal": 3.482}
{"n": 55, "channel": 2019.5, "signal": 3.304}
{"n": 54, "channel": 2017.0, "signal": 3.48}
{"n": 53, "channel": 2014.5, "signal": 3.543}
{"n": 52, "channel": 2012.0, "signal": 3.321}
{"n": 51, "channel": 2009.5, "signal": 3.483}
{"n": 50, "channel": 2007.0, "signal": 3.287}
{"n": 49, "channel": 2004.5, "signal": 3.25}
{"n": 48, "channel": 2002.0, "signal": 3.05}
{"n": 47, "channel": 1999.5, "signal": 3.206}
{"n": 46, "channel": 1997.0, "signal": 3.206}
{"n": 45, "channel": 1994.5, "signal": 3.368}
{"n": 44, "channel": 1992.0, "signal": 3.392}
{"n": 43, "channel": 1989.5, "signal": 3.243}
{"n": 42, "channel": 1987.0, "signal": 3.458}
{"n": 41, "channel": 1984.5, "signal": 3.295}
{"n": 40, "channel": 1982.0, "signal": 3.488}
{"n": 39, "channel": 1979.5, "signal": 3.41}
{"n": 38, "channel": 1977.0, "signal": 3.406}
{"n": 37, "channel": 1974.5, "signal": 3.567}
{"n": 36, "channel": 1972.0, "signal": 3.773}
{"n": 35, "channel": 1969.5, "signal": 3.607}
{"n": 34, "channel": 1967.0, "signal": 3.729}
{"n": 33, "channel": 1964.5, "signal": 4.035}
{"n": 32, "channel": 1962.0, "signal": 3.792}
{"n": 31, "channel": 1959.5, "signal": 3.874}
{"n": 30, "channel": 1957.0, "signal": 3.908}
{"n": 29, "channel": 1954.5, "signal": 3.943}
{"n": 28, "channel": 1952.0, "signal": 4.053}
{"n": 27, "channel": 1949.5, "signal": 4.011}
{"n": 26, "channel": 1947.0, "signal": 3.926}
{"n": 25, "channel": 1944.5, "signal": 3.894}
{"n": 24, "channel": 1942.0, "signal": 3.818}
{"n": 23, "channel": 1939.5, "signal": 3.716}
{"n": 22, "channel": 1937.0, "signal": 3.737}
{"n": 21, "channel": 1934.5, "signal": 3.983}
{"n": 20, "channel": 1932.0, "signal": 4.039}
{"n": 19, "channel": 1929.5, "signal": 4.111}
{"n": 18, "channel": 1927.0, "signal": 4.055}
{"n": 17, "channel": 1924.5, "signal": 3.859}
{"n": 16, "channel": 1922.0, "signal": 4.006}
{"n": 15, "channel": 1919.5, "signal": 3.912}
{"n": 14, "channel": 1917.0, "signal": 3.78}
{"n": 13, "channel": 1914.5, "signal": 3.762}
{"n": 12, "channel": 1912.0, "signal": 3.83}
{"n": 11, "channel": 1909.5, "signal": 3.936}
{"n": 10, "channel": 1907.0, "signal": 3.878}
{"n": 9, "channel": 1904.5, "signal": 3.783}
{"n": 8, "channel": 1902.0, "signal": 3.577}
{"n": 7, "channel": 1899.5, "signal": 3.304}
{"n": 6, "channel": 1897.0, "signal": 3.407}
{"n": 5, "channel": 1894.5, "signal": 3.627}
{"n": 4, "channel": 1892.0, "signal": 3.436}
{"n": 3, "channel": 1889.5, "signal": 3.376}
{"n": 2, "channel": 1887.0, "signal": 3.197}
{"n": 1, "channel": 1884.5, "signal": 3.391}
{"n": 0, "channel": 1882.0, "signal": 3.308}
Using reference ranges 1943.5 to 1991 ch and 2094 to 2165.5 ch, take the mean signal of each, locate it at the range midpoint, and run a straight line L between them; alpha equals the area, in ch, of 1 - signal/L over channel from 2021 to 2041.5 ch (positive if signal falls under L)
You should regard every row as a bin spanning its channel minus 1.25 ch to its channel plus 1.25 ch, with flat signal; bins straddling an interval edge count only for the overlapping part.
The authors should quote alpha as 2.31 ch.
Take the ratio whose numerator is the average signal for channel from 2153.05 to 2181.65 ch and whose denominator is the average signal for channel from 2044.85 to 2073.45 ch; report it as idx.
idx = 1.8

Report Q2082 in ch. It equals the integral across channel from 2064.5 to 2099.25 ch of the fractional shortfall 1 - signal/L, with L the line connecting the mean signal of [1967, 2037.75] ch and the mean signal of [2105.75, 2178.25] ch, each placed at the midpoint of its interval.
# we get 9.79 ch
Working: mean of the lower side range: 3.43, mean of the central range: 2.87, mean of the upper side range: 4.38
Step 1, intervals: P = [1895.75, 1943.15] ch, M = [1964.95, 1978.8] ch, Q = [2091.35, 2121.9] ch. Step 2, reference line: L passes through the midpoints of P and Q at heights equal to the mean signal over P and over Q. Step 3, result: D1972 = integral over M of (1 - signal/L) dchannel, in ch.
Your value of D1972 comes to 1.1 ch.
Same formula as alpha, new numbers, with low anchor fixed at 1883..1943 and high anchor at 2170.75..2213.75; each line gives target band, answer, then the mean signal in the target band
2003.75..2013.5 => 1.4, 3.34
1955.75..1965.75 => -0.2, 3.9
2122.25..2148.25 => -0.1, 4.18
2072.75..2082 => 3.9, 2.35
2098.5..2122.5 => -1.7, 4.4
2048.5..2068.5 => 7.2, 2.57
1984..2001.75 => 2.7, 3.3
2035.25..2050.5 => 2.0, 3.45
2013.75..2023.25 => 1.2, 3.45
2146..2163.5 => -2.0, 4.68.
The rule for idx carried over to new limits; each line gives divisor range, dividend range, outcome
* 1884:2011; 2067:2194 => 1.10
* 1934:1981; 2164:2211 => 1.13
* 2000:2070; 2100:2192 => 1.39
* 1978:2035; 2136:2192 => 1.31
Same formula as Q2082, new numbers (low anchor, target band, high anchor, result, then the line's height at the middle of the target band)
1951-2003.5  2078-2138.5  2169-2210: -0.9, 4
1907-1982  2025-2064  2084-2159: 7.9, 4.08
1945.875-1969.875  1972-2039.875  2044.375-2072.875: -4.4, 3.23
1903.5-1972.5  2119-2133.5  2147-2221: 0.6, 4.28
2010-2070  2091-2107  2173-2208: -2.7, 3.56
